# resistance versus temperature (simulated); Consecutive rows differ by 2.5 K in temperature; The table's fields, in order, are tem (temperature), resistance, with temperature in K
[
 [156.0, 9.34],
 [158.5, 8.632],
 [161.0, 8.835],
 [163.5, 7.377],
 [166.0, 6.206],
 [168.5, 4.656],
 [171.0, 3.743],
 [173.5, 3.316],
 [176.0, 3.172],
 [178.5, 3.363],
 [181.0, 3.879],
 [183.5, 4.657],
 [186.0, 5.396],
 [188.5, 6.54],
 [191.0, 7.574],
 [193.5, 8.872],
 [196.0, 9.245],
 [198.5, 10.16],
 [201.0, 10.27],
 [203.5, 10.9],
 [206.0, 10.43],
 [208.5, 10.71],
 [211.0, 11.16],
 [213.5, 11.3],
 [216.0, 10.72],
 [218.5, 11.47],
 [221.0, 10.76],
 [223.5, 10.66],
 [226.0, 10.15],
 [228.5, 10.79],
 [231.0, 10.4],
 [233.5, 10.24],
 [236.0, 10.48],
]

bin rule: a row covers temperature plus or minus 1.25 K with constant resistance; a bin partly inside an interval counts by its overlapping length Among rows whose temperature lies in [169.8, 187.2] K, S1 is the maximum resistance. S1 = 5.396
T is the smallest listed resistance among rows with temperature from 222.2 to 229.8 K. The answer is 10.15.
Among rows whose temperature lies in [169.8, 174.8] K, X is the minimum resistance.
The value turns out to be 3.316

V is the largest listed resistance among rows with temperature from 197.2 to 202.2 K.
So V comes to 10.27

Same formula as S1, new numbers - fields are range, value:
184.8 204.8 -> 10.9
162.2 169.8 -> 7.377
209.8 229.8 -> 11.47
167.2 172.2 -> 4.656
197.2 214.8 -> 11.3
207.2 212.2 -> 11.16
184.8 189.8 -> 6.54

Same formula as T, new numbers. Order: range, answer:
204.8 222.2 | 10.43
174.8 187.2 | 3.172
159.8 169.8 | 4.656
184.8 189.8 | 5.396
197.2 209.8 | 10.16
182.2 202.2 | 4.657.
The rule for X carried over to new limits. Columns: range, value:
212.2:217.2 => 10.72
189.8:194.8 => 7.574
